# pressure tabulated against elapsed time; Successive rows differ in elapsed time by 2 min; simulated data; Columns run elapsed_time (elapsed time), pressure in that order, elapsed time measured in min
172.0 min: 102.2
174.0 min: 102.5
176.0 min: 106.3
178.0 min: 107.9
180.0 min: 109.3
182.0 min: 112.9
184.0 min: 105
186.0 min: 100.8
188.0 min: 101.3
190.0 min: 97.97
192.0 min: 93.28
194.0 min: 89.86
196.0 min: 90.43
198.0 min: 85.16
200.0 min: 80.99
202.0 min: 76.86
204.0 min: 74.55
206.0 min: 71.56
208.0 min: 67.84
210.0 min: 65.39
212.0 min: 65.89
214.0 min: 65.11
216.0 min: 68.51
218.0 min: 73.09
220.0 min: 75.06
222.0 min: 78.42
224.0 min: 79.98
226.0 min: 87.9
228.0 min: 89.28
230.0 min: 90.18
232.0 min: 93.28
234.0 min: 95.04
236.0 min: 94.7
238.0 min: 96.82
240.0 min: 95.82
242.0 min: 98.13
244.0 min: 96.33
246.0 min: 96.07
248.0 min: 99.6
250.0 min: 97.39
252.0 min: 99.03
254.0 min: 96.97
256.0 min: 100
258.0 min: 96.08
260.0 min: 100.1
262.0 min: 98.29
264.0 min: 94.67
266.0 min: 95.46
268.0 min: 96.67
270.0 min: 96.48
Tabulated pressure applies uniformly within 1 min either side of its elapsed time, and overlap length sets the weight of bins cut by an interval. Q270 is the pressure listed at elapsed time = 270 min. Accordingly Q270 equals 96.48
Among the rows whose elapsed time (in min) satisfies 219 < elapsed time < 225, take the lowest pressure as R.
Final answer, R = 75.06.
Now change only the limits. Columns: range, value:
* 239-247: 95.82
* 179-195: 89.86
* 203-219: 65.11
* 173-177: 102.5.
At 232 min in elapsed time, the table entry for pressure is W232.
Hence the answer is 93.28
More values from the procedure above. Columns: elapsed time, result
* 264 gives 94.67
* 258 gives 96.08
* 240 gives 95.82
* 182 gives 112.9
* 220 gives 75.06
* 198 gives 85.16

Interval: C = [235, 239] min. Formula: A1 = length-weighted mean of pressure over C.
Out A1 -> 95.8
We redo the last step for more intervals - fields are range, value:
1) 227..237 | 92.5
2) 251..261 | 98.4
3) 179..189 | 106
